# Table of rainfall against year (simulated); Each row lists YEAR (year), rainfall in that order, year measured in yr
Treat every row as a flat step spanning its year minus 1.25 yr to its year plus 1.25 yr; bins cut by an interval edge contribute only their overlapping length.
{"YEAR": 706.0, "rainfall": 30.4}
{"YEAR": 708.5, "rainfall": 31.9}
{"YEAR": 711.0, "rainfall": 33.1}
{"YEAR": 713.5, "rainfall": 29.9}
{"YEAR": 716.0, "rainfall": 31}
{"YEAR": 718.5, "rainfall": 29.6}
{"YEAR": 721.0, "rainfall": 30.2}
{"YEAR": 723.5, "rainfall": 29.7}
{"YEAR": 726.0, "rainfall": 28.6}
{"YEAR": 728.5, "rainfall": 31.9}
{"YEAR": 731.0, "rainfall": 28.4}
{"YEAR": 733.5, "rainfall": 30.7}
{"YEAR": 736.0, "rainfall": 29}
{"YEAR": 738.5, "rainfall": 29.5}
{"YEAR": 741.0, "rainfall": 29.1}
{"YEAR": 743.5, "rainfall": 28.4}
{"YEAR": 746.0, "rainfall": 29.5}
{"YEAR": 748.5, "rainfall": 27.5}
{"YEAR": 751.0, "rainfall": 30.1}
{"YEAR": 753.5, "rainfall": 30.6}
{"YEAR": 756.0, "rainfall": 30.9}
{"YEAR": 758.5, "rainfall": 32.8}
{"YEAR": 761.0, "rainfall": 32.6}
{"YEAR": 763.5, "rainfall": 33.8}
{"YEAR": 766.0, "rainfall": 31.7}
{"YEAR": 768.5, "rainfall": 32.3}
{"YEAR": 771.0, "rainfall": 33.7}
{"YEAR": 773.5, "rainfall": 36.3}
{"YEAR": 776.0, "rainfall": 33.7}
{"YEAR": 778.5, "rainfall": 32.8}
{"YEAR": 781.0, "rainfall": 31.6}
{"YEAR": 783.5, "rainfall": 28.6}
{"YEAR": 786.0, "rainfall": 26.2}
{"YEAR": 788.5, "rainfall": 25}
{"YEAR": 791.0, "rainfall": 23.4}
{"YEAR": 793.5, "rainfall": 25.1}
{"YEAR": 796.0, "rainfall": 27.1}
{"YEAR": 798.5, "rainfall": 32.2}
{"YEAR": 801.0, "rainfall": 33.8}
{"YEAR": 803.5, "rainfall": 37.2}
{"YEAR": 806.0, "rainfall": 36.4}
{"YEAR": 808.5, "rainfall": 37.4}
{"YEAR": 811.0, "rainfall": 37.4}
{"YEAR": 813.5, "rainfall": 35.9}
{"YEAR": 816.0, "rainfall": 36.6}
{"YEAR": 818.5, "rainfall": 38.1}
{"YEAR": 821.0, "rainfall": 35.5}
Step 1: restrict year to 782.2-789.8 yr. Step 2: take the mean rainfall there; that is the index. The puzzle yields 26.6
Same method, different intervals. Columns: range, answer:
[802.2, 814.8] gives 36.8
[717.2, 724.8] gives 29.8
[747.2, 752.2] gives 28.8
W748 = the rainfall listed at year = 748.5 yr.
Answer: 27.5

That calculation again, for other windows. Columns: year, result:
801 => 33.8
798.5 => 32.2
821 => 35.5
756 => 30.9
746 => 29.5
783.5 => 28.6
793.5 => 25.1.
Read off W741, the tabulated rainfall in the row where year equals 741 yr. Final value 29.1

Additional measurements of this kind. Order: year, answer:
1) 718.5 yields 29.6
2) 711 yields 33.1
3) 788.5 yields 25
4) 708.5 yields 31.9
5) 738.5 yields 29.5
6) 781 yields 31.6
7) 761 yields 32.6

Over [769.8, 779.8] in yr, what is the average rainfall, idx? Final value 34.1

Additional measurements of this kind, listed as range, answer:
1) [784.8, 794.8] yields 24.9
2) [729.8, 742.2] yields 29.3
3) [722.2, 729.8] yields 30.1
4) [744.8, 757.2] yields 29.7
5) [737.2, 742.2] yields 29.3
